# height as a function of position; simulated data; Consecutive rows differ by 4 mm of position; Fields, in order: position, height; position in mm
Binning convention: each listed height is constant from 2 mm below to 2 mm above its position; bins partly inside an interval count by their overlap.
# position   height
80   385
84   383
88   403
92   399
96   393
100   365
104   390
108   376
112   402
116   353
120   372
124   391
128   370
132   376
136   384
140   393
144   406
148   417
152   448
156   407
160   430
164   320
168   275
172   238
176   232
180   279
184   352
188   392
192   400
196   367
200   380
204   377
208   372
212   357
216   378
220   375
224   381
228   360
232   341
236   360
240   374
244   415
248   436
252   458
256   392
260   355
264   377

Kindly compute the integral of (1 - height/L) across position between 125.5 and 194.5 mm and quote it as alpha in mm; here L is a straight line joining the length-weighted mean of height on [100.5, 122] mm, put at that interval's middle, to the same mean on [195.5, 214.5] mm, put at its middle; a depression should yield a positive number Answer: 2.60 mm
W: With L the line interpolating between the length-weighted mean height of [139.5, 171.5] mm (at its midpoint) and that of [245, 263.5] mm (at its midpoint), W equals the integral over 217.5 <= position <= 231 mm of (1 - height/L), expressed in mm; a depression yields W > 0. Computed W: 1.0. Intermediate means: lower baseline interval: 380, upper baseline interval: 408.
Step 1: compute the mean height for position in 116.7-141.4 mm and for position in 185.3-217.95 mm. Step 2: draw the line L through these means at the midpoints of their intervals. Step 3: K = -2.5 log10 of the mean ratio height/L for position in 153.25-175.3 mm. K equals 0.14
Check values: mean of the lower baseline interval 379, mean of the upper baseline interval 377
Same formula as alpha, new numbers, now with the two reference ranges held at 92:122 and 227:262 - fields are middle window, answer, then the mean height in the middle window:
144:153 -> -0.99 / 425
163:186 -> 6.18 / 281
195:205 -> 0.28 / 375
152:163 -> -0.91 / 415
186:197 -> -0.08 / 388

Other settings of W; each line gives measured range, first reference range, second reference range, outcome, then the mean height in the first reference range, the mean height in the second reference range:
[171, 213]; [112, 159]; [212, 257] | 5.07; 394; 387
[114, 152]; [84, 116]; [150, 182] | -3.30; 387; 329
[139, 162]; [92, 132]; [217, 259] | -2.13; 380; 388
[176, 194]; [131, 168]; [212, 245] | 1.89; 392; 371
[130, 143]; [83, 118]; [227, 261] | 0.00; 385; 390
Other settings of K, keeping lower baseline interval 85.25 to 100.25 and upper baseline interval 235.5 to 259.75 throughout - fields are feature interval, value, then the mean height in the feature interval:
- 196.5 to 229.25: 0.083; 373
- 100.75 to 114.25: 0.020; 386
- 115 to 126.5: 0.060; 374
